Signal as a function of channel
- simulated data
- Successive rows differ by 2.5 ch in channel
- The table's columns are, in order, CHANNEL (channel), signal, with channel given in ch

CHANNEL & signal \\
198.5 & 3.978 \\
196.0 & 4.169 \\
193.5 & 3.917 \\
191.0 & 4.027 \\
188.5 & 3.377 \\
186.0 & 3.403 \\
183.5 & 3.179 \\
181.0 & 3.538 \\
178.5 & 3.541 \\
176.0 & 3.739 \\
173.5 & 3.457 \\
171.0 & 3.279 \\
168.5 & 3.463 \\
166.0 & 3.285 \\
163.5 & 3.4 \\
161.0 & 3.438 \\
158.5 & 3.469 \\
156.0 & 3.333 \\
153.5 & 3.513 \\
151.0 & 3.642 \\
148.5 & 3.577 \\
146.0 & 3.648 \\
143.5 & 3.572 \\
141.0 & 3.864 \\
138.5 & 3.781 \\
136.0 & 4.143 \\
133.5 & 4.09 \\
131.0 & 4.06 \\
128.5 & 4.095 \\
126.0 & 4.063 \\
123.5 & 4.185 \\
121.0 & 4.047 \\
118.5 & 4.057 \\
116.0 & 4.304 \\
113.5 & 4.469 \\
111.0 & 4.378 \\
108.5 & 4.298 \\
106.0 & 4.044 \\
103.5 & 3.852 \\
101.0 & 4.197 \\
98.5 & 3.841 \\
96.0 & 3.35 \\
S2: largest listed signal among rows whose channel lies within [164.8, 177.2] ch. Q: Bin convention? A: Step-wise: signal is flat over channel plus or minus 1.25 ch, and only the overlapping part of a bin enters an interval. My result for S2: 3.739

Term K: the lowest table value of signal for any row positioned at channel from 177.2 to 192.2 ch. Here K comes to 3.179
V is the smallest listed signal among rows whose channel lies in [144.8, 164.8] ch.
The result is 3.333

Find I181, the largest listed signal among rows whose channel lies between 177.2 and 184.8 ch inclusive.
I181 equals 3.541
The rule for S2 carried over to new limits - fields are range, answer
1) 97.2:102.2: 4.197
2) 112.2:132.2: 4.469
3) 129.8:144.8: 4.143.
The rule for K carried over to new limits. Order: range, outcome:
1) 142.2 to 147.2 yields 3.572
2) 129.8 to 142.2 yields 3.781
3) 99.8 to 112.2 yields 3.852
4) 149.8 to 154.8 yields 3.513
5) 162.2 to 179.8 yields 3.279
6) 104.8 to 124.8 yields 4.044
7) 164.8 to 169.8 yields 3.285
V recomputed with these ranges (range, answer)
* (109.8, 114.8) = 4.378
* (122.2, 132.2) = 4.06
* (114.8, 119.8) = 4.057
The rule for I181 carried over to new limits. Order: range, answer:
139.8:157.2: 3.864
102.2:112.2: 4.378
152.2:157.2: 3.513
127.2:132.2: 4.095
